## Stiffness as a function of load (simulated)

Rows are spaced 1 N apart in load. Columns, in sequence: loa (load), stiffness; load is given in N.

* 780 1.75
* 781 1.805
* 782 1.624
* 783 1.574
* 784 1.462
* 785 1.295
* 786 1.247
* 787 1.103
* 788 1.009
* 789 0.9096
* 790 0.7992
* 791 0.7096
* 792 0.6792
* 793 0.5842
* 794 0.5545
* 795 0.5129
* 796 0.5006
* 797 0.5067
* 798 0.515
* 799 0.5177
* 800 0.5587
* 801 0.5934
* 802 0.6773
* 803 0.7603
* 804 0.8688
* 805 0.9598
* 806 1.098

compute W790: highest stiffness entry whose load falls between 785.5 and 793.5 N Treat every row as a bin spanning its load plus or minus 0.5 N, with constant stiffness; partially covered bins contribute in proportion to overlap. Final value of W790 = 1.247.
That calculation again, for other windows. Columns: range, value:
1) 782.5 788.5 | 1.574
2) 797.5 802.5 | 0.6773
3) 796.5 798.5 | 0.515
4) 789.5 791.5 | 0.7992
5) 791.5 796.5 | 0.6792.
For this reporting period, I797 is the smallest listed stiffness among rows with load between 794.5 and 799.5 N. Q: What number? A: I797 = 0.5006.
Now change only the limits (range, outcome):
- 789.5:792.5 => 0.6792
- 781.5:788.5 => 1.009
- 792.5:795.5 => 0.5129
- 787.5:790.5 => 0.7992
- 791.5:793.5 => 0.5842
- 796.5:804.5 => 0.5067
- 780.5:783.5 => 1.574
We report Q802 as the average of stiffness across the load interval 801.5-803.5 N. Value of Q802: 0.719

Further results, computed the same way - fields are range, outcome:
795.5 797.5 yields 0.504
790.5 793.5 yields 0.658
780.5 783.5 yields 1.67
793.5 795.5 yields 0.534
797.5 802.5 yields 0.572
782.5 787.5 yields 1.34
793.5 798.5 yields 0.518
